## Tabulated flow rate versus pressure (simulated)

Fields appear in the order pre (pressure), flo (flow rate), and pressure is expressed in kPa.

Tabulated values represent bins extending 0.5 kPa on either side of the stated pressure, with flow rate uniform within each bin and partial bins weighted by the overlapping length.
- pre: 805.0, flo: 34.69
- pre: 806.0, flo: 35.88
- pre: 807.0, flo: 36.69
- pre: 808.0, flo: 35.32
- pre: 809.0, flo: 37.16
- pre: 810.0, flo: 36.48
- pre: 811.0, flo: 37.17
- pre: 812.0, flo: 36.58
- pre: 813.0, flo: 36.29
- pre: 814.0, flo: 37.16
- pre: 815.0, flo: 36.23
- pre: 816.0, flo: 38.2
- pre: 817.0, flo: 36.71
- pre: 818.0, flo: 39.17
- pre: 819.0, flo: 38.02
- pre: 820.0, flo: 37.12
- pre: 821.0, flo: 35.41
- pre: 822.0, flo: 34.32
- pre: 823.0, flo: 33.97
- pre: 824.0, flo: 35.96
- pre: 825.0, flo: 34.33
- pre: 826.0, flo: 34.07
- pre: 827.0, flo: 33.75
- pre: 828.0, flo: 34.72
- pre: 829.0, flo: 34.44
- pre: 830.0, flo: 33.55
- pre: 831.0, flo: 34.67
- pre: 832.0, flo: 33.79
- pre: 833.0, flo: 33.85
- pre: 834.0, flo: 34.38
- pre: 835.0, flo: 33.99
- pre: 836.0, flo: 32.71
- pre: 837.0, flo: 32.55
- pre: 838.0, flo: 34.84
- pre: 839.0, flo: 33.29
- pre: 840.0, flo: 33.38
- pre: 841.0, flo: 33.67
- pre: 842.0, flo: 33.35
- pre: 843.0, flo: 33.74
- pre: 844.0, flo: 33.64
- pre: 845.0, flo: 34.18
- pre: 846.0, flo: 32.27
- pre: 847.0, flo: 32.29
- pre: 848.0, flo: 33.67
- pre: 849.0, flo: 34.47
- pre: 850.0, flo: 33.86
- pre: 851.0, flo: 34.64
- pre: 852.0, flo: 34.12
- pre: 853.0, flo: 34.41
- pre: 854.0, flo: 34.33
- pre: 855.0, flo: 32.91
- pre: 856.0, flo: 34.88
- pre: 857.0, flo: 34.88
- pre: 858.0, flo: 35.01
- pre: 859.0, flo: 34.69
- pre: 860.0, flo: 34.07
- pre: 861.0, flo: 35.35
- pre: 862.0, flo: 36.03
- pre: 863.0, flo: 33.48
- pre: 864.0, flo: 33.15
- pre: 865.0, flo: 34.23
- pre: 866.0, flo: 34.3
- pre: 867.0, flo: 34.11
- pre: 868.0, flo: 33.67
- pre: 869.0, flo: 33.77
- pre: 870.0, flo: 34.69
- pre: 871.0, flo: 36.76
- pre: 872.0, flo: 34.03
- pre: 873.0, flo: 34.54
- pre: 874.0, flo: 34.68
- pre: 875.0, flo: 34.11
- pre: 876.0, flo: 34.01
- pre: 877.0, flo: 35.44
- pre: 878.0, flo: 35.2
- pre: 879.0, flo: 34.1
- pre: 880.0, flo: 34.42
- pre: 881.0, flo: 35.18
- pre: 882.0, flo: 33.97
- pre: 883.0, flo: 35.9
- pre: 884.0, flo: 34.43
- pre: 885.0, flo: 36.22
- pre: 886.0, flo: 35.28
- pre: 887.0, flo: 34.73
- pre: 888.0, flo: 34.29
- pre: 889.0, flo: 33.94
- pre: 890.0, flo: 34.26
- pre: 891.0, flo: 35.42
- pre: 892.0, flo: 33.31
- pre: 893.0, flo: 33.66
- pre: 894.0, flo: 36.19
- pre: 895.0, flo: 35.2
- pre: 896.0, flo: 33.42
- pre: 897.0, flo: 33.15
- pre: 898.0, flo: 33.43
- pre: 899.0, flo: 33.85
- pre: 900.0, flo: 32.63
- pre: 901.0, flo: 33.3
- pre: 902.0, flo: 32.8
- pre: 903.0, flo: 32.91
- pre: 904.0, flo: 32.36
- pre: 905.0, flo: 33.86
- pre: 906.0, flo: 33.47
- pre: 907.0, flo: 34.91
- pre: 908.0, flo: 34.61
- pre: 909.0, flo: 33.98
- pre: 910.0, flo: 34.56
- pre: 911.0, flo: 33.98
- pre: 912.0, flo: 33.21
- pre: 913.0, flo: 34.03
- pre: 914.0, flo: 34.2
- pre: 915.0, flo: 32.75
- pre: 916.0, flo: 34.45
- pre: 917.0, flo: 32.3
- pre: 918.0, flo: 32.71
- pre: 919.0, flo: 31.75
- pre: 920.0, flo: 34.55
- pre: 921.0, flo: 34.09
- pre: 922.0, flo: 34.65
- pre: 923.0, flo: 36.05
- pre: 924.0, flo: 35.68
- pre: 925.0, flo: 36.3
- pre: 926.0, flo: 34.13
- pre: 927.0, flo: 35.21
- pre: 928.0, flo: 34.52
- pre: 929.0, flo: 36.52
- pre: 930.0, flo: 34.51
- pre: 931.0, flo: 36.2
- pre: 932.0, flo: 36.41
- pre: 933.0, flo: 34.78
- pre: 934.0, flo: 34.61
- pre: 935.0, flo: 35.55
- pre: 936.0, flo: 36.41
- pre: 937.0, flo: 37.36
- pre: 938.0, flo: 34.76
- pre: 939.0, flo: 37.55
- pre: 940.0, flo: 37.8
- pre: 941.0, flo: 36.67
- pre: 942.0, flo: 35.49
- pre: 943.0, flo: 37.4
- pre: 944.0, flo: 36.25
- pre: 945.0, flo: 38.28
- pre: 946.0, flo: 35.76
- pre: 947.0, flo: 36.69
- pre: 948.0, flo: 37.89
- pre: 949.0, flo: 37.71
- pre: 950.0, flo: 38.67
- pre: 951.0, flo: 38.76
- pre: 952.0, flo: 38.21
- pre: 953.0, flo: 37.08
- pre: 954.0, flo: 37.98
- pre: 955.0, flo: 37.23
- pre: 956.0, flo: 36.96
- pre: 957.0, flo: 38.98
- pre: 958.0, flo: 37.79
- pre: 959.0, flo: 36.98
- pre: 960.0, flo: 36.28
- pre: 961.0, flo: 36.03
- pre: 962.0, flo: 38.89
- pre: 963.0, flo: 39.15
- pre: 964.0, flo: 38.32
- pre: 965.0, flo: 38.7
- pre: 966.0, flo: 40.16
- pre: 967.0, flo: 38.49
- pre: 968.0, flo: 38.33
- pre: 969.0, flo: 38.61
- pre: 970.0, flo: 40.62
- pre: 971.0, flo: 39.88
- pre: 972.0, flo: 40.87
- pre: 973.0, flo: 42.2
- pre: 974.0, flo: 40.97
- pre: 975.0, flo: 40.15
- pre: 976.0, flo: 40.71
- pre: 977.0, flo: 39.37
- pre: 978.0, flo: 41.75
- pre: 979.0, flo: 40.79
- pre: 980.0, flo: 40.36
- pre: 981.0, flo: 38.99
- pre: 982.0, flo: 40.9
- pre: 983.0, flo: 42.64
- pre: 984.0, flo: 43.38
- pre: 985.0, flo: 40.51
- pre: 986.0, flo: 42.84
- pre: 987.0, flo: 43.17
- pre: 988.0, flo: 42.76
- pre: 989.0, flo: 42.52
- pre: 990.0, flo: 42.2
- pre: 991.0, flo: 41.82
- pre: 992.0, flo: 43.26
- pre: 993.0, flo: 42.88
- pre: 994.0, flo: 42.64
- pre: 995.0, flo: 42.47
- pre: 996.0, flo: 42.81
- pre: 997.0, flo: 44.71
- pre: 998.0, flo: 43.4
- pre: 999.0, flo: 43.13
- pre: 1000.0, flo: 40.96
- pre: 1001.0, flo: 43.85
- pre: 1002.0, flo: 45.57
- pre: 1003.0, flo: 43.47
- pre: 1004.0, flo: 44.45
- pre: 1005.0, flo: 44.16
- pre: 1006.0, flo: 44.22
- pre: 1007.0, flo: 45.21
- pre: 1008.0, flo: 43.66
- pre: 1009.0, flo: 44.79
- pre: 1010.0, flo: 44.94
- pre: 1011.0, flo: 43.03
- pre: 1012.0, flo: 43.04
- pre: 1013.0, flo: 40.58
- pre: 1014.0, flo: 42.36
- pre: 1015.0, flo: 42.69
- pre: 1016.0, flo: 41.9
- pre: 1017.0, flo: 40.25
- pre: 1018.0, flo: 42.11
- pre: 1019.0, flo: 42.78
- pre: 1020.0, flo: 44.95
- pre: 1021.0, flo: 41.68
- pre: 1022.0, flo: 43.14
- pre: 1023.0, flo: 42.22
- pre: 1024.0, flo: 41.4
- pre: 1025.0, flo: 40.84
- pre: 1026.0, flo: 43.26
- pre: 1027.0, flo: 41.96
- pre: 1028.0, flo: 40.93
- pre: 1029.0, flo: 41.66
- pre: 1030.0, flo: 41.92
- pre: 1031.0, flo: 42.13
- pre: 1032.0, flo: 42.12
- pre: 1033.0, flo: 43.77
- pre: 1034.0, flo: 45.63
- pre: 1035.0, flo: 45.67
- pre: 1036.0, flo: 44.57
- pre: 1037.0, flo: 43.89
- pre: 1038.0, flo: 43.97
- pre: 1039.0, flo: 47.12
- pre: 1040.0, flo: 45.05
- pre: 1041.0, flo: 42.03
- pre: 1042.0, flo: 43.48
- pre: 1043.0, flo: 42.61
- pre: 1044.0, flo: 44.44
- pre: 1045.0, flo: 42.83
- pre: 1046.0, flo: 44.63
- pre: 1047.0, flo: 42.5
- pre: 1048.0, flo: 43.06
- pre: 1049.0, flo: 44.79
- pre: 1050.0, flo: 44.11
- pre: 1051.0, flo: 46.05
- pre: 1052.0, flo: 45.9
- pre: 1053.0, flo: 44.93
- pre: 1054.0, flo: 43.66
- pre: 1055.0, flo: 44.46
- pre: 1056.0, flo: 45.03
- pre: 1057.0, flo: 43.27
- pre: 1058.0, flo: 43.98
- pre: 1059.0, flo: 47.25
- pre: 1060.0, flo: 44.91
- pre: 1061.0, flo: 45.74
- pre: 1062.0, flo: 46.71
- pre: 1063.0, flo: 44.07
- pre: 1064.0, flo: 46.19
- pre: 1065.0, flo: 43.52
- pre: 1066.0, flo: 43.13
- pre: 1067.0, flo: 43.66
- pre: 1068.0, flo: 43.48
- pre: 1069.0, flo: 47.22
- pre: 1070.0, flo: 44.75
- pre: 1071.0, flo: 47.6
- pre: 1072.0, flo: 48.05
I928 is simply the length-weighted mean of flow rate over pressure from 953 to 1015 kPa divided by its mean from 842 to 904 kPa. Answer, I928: 1.21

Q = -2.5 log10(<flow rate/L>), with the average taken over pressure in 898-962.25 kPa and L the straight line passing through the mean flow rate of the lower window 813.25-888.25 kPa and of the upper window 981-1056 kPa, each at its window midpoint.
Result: 0.09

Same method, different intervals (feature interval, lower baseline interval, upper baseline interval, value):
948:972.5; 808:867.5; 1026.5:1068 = 0.05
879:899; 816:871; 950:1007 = 0.06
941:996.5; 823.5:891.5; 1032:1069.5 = 0.02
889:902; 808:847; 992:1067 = 0.12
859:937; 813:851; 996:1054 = 0.10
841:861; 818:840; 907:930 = 0.02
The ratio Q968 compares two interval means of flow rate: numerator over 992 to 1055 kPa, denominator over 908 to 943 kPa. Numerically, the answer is 1.2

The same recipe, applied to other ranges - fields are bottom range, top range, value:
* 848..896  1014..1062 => 1.26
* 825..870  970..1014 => 1.25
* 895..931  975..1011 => 1.26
